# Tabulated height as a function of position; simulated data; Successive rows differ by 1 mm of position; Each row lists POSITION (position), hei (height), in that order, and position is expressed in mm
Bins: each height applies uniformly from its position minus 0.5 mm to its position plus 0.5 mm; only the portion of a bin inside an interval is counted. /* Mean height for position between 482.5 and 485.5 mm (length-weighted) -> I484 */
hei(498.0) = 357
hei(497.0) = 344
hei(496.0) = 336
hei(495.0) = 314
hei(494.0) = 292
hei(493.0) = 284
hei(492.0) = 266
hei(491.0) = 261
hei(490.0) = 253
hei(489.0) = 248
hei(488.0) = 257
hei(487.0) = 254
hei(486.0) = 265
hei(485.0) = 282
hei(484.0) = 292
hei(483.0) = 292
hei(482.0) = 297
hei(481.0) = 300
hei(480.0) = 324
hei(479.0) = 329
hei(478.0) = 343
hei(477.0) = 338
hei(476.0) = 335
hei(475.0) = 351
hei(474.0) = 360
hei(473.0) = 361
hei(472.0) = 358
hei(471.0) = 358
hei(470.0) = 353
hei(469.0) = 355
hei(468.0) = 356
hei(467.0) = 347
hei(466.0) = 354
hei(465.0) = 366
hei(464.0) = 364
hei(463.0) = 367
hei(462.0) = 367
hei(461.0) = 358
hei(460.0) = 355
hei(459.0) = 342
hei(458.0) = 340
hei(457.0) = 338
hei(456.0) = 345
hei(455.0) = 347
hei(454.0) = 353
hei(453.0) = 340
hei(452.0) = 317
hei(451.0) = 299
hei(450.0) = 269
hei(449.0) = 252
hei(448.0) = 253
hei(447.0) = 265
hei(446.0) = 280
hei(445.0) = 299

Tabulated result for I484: 289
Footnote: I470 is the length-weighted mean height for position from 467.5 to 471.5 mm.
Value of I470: 356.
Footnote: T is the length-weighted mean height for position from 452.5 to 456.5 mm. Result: 346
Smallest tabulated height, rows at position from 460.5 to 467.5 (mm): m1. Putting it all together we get 347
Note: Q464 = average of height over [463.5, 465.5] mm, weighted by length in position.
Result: 365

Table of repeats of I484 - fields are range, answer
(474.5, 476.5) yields 343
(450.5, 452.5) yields 308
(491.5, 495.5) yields 289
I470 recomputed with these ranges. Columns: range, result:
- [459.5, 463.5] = 362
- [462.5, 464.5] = 366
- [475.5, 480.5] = 334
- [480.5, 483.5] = 296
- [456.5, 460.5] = 344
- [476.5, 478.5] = 340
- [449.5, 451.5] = 284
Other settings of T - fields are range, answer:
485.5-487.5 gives 260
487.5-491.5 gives 255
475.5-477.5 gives 336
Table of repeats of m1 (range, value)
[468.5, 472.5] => 353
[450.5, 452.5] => 299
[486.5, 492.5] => 248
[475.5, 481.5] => 300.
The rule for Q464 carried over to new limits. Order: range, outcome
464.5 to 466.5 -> 360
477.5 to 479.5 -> 336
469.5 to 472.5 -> 356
